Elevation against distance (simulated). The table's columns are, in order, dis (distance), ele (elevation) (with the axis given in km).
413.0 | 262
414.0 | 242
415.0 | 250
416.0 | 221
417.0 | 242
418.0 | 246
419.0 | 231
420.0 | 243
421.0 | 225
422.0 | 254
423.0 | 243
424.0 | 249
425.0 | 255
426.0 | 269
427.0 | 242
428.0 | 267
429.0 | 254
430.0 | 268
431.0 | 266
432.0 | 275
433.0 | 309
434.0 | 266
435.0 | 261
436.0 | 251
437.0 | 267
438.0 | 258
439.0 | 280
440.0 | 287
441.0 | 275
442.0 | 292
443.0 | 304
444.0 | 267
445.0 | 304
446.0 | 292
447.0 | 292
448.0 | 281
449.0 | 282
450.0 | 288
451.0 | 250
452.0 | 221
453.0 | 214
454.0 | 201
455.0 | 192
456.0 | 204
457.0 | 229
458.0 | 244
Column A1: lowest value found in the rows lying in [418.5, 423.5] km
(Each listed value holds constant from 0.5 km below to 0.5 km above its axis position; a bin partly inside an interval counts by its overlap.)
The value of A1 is 225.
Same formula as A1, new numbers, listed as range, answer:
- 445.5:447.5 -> 292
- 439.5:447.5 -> 267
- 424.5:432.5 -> 242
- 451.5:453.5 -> 214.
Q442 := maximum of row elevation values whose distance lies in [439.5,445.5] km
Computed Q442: 304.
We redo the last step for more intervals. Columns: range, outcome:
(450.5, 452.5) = 250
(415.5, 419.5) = 246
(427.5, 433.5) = 309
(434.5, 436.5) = 261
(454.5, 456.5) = 204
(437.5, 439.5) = 280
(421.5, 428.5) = 269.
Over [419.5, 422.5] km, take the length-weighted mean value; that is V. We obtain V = 241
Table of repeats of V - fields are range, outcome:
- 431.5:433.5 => 292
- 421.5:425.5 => 250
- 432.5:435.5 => 279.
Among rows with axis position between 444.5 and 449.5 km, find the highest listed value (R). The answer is 304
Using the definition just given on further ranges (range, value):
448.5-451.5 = 288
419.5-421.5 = 243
